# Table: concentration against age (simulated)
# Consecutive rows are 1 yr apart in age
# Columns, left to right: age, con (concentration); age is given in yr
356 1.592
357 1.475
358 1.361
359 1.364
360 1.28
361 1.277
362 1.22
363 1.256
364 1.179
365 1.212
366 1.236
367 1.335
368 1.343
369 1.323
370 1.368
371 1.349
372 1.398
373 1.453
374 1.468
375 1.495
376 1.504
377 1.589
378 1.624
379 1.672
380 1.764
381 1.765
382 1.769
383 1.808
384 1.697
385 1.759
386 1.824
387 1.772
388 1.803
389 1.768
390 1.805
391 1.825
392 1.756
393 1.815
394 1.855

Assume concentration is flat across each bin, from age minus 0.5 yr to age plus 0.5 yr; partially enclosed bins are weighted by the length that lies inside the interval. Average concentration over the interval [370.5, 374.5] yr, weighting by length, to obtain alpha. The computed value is 1.42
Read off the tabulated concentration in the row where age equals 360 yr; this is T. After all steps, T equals 1.28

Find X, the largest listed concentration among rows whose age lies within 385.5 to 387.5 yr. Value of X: 1.824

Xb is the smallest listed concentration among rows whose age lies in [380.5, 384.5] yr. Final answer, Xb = 1.697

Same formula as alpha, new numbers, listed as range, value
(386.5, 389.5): 1.78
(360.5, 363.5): 1.25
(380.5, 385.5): 1.76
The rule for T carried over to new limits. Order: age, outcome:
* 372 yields 1.398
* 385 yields 1.759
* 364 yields 1.179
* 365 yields 1.212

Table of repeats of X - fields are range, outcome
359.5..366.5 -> 1.28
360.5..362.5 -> 1.277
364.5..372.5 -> 1.398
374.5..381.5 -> 1.765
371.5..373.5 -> 1.453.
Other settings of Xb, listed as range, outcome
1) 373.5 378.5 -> 1.468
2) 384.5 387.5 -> 1.759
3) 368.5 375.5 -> 1.323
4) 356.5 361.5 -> 1.277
